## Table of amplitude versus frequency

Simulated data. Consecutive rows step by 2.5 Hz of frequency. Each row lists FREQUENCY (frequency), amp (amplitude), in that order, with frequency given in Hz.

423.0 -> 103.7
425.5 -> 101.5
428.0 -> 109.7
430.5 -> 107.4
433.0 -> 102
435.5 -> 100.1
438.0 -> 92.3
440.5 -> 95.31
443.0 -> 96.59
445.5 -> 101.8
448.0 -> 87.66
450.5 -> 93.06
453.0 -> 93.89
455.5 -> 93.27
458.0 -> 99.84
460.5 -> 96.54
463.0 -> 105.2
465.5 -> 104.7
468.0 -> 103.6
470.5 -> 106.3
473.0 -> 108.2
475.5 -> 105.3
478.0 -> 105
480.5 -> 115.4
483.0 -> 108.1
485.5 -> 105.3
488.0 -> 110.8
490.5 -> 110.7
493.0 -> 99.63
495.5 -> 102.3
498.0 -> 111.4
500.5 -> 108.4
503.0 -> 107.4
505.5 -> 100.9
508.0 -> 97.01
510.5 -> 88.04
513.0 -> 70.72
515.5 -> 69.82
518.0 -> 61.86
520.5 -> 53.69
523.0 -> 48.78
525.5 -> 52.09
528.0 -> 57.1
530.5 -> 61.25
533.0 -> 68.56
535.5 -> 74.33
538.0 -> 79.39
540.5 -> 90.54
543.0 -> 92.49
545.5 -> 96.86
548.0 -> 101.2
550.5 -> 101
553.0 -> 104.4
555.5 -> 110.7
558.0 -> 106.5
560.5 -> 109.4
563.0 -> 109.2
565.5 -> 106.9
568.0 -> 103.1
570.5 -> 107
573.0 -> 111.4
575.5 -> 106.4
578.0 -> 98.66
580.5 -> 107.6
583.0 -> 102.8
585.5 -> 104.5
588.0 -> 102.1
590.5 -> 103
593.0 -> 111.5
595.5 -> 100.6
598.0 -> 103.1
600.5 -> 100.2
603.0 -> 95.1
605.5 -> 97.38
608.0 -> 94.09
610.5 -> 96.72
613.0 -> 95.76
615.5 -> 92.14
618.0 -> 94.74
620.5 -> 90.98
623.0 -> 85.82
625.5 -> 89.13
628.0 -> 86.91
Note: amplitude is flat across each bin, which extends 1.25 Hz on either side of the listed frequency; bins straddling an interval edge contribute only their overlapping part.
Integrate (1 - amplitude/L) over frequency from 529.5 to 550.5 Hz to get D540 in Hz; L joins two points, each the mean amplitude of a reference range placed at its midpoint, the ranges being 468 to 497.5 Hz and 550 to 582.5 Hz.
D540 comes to 4.36 Hz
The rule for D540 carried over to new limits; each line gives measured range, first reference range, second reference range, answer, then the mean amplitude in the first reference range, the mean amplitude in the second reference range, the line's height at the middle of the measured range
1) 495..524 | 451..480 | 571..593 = 5.1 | 102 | 105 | 103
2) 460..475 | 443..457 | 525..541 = -2.6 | 94.3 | 68.8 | 88.9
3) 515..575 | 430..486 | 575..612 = 8.5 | 101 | 101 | 101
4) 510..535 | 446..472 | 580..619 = 9.2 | 98.6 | 100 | 99.2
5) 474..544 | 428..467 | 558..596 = 9.6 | 98.4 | 106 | 102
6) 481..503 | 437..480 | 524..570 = -2.6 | 99.6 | 90.3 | 96.1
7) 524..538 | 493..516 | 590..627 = 4.7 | 96.2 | 96.5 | 96.3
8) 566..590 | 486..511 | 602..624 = -2.0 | 104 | 93.7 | 96.9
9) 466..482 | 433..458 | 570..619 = -1.8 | 95.5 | 101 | 96.6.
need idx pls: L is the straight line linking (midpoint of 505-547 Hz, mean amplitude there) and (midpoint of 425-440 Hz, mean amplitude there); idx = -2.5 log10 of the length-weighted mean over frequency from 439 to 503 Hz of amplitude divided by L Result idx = -0.15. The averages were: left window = 102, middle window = 103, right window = 74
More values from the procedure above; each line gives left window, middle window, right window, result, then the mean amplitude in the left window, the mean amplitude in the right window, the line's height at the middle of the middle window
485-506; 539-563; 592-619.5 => 0.01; 107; 98.1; 102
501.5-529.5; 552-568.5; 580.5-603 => -0.18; 73.6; 103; 91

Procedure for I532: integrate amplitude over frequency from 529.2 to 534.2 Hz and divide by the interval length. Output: 64.8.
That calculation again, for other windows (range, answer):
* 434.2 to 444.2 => 96.1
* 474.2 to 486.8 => 108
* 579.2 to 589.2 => 104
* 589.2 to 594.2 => 107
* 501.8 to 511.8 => 98.2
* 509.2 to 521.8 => 68.9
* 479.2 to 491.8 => 110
